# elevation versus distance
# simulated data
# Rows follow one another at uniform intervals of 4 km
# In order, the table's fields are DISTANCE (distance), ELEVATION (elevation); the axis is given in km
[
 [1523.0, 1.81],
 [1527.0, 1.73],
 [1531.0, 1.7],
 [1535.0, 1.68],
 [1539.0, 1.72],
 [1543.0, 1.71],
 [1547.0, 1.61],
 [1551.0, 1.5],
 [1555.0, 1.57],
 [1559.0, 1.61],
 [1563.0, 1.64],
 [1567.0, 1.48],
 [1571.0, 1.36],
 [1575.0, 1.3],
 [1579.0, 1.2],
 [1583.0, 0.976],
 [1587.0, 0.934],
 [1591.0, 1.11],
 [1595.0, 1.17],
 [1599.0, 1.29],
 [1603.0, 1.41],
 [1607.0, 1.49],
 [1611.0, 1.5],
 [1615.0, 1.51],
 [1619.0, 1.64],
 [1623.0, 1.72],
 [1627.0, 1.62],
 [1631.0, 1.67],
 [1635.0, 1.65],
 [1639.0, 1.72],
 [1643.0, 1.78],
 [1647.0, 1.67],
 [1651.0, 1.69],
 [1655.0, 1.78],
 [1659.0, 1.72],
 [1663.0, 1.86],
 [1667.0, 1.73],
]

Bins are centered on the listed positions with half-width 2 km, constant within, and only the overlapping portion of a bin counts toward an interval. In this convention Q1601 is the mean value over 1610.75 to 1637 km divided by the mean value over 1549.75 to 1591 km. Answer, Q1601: 1.21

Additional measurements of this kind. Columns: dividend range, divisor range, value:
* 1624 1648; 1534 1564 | 1.04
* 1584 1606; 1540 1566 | 0.74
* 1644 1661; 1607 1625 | 1.09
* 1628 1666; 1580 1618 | 1.35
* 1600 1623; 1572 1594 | 1.36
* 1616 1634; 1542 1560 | 1.04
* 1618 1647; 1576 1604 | 1.46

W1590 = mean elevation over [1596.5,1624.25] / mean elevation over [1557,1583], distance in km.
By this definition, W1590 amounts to 1.1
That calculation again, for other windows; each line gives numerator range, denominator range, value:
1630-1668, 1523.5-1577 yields 1.09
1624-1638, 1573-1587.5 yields 1.48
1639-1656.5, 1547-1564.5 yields 1.09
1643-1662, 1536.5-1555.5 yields 1.06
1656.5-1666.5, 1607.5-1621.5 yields 1.15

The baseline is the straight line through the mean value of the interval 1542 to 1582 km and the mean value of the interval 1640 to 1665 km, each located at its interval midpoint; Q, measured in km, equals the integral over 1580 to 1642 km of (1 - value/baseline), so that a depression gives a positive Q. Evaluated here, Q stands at 7.73 km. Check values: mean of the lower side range 1.48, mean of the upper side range 1.75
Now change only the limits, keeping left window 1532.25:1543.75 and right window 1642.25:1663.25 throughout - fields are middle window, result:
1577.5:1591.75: 5.6 km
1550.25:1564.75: 1.0 km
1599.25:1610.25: 1.9 km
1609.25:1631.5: 1.6 km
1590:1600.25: 3.2 km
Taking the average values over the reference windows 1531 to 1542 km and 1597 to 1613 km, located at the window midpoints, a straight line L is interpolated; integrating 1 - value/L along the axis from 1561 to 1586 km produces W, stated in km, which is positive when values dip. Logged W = 3.9 km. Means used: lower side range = 1.7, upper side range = 1.42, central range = 1.31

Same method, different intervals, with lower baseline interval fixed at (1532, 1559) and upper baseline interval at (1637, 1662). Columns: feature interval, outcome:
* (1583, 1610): 7.3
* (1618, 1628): 0.2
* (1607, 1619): 1.2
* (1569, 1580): 2.4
